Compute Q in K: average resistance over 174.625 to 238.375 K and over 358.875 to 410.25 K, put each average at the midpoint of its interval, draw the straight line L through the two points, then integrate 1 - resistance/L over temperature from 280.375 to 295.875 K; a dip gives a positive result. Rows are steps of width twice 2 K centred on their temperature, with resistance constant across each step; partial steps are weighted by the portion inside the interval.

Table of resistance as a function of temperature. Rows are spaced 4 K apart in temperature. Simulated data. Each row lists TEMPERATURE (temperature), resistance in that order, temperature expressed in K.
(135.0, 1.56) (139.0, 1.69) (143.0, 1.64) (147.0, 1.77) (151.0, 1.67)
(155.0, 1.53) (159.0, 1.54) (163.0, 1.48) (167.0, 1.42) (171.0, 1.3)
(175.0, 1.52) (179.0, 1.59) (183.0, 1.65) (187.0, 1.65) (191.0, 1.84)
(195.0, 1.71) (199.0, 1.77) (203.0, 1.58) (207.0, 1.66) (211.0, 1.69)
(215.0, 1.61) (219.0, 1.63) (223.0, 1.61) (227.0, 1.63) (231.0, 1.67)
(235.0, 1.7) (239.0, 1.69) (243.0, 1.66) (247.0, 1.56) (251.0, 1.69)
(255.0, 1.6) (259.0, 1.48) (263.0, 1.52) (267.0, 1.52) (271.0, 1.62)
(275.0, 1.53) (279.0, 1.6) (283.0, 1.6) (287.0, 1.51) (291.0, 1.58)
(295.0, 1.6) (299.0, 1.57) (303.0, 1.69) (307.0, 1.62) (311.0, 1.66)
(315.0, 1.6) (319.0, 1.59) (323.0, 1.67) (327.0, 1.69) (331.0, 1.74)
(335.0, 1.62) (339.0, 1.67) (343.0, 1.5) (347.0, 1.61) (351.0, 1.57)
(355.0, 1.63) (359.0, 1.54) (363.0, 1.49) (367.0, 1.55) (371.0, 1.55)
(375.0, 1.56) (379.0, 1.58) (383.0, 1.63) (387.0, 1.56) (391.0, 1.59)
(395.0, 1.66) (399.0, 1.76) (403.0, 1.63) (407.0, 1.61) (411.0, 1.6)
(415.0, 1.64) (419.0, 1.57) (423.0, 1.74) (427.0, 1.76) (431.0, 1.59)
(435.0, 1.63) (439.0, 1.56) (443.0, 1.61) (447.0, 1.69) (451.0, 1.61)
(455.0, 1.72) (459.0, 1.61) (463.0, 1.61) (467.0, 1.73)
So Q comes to 0.56 K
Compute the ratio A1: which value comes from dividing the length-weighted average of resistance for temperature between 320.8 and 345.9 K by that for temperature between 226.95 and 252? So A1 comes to 0.99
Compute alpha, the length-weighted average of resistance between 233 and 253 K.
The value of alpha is 1.66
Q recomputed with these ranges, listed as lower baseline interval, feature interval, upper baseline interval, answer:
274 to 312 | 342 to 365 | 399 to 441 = 0.82 K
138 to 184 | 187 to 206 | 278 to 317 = -1.70 K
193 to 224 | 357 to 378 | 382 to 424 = 1.25 K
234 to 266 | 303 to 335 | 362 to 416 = -0.97 K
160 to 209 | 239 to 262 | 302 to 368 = 0.02 K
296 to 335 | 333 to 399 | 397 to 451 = 2.30 K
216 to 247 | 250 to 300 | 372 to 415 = 2.18 K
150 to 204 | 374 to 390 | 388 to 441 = 0.48 K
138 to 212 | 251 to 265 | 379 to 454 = 0.56 K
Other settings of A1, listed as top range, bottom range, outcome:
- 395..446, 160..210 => 1.03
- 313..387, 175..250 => 0.96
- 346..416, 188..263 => 0.97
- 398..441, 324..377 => 1.03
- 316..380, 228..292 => 1.00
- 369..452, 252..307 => 1.03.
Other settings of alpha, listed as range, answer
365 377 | 1.55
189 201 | 1.77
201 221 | 1.63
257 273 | 1.54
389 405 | 1.66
